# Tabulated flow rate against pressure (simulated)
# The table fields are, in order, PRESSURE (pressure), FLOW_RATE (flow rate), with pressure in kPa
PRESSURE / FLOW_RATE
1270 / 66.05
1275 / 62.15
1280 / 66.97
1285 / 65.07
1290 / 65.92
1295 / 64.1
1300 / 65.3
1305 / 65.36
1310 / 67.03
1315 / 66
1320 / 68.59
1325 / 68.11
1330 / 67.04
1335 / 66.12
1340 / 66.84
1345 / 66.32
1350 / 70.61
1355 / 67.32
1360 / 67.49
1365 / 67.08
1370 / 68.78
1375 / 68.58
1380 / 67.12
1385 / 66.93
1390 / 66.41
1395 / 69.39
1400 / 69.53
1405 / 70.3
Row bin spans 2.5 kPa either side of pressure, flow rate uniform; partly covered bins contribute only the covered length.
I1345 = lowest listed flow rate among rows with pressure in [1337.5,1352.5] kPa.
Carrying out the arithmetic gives 66.32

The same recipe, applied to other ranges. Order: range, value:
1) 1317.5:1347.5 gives 66.12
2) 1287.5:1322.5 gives 64.1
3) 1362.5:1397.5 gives 66.41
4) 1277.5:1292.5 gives 65.07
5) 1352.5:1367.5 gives 67.08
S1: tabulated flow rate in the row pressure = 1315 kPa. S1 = 66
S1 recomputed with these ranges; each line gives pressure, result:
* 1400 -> 69.53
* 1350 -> 70.61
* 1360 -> 67.49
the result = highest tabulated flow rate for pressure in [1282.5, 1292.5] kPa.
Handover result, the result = 65.92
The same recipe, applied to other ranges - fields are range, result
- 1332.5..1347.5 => 66.84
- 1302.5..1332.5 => 68.59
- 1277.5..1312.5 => 67.03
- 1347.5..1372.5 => 70.61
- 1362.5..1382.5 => 68.78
